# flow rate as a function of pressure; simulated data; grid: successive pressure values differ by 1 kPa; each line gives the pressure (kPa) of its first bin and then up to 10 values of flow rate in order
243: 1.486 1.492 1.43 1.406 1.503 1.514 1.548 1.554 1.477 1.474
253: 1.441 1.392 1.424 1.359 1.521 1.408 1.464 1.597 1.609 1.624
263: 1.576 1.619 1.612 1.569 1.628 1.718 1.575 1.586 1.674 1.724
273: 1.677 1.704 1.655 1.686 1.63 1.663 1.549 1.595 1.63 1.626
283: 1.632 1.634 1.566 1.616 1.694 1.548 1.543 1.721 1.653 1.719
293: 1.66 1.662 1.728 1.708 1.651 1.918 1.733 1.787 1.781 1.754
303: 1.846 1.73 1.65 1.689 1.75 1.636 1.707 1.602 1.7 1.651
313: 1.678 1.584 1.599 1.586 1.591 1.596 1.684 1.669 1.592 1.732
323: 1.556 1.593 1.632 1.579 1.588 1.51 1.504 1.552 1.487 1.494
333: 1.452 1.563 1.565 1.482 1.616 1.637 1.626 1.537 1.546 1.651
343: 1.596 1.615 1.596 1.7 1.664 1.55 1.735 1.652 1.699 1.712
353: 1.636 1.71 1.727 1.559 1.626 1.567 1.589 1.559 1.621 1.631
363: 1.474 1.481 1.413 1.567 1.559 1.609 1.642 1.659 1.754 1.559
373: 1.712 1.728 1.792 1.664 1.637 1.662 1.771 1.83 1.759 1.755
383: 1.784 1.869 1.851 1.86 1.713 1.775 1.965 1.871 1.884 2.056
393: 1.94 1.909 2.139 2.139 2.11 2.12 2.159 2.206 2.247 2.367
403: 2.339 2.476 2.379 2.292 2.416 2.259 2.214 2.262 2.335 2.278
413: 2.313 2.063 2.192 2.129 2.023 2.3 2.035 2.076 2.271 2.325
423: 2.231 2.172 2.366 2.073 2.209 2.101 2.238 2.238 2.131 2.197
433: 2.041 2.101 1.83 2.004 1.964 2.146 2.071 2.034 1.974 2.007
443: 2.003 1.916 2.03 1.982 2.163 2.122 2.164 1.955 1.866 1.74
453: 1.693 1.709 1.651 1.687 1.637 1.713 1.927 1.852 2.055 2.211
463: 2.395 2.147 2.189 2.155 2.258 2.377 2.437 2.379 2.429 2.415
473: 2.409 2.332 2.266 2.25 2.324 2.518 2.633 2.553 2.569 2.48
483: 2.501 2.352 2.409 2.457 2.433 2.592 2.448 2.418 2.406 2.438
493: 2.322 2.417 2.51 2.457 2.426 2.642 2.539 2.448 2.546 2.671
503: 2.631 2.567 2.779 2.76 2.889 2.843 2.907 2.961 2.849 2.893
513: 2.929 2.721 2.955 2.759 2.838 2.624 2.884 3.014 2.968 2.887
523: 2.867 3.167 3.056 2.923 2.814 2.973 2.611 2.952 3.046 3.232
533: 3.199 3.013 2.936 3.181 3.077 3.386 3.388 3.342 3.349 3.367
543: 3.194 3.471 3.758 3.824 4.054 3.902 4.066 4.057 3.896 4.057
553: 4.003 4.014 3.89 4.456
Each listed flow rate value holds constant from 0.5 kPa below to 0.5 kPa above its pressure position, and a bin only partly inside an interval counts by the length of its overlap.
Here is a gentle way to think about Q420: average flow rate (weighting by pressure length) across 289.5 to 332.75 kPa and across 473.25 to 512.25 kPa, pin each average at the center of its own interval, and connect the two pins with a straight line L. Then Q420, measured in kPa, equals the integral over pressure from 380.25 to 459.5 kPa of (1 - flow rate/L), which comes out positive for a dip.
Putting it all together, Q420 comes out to 4.5 kPa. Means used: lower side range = 1.66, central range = 2.06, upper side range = 2.55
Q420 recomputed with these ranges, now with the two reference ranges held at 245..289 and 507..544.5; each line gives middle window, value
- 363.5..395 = 6.46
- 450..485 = 6.69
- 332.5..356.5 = 4.63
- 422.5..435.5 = 1.71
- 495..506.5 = 1.16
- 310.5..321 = 1.21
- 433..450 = 3.44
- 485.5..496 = 1.39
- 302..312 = 0.52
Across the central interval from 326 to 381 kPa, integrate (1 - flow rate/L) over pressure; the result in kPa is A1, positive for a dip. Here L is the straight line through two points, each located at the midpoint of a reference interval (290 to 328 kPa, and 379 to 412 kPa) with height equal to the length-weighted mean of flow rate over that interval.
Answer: 7.7 kPa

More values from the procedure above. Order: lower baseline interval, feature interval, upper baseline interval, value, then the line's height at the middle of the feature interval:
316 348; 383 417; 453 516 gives -2.76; 1.96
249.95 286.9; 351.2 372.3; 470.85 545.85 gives 4.55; 2.05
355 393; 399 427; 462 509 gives -3.95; 1.97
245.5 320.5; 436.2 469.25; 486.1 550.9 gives 7.37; 2.58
